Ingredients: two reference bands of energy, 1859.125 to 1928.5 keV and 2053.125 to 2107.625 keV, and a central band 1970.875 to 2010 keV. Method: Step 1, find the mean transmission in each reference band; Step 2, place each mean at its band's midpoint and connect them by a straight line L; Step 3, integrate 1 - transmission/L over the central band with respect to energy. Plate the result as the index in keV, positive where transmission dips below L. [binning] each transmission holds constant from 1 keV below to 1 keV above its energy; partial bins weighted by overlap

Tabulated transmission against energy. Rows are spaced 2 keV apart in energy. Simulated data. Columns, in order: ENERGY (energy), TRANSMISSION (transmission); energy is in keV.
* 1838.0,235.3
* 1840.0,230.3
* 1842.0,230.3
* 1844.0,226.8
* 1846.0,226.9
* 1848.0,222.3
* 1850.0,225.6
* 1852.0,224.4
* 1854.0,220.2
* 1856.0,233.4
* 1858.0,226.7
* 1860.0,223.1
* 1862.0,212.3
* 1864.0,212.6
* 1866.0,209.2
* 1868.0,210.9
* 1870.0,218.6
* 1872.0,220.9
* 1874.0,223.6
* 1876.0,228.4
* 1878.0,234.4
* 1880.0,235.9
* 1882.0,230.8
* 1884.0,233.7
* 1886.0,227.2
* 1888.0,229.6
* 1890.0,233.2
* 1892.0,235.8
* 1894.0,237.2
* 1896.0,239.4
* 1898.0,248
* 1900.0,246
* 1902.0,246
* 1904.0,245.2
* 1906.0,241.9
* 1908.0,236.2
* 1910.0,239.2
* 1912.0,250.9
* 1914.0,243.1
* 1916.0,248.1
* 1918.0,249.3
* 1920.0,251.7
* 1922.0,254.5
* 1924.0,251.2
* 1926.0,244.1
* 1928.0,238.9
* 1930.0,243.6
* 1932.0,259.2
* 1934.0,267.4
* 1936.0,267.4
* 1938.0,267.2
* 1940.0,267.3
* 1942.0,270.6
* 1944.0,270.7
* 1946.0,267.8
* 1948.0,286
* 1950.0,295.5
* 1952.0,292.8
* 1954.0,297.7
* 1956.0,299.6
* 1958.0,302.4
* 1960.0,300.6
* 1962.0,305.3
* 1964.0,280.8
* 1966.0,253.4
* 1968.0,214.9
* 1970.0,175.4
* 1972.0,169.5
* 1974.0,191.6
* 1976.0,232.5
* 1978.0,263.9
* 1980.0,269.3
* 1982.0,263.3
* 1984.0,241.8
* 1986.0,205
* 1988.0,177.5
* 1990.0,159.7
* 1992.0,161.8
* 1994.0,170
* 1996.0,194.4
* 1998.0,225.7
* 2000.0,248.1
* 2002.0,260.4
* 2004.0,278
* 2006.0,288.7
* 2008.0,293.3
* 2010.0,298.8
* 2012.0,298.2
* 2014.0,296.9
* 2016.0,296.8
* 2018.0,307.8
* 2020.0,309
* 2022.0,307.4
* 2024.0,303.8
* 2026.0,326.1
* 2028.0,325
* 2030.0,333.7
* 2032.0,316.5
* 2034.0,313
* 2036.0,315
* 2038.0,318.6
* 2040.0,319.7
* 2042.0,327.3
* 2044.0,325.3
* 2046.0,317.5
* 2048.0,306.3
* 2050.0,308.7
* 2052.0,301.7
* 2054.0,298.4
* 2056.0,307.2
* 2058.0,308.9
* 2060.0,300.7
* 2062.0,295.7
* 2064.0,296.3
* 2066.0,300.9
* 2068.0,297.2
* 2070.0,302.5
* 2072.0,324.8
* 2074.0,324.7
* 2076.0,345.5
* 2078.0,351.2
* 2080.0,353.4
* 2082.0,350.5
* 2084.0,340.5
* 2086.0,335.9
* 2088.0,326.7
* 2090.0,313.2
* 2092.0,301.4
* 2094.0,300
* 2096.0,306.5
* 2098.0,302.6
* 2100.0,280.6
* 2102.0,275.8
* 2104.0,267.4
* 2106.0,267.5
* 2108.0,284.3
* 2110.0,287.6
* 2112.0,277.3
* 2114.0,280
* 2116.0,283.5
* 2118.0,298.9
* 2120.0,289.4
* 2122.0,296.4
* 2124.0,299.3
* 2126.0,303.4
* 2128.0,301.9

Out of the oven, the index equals 6.6 keV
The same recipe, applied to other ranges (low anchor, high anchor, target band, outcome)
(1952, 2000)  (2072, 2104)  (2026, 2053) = -3.4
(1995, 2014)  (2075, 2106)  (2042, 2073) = -1.1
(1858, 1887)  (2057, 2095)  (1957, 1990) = 4.0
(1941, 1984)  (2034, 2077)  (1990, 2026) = 2.7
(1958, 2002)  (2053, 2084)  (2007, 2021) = -2.1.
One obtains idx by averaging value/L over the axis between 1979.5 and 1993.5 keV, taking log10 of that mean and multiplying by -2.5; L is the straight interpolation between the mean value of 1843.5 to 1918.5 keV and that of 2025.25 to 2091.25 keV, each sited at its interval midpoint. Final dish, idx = 0.34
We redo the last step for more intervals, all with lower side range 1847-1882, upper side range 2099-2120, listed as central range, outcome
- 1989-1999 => 0.36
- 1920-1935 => -0.06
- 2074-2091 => -0.23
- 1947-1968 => -0.18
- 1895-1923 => -0.06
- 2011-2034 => -0.19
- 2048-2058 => -0.14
